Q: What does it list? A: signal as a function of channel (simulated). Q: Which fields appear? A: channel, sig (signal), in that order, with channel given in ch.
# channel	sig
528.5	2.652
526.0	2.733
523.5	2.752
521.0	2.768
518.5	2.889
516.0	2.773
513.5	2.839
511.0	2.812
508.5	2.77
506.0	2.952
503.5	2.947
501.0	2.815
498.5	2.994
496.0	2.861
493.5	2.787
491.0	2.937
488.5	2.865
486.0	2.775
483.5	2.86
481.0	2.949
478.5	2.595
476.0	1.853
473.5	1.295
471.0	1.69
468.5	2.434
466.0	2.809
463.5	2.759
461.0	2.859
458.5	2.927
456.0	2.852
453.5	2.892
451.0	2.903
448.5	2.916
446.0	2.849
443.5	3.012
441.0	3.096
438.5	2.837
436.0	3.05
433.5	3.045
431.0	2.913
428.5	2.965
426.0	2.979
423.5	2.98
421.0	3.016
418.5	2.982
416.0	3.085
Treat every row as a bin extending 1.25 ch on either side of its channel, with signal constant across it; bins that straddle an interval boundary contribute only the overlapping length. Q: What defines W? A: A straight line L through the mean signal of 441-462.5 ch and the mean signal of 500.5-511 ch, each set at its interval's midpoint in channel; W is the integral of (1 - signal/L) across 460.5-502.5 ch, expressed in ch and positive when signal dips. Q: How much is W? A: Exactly 4.3 ch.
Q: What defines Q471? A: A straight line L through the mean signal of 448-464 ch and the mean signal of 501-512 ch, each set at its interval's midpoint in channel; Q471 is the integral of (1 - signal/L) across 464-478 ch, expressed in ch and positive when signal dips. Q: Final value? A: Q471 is 3.8 ch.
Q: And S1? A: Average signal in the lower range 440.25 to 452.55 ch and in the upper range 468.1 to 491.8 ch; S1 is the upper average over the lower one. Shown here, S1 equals 0.8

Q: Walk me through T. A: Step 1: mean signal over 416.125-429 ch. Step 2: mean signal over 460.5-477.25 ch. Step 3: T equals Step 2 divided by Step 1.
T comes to 0.7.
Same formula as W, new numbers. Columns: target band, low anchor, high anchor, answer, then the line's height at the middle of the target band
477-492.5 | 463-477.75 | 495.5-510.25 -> -2.2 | 2.46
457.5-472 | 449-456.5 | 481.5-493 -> 1.5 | 2.88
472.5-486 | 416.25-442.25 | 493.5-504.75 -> 2.5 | 2.92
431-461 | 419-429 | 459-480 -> -3.2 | 2.66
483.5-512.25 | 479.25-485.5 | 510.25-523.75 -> -0.3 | 2.84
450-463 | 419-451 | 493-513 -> 0.3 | 2.94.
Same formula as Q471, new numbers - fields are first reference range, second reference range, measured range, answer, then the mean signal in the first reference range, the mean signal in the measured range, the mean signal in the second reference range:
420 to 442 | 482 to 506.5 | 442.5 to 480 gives 4.60 ch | 2.99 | 2.58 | 2.88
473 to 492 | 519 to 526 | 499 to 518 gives -1.11 ch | 2.56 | 2.85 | 2.77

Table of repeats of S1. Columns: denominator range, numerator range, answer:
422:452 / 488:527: 0.96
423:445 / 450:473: 0.88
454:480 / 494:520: 1.18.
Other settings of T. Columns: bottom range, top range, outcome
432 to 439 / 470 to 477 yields 0.54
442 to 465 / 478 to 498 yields 0.98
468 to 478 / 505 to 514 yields 1.55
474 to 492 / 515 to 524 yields 1.06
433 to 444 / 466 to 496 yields 0.83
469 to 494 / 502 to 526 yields 1.15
